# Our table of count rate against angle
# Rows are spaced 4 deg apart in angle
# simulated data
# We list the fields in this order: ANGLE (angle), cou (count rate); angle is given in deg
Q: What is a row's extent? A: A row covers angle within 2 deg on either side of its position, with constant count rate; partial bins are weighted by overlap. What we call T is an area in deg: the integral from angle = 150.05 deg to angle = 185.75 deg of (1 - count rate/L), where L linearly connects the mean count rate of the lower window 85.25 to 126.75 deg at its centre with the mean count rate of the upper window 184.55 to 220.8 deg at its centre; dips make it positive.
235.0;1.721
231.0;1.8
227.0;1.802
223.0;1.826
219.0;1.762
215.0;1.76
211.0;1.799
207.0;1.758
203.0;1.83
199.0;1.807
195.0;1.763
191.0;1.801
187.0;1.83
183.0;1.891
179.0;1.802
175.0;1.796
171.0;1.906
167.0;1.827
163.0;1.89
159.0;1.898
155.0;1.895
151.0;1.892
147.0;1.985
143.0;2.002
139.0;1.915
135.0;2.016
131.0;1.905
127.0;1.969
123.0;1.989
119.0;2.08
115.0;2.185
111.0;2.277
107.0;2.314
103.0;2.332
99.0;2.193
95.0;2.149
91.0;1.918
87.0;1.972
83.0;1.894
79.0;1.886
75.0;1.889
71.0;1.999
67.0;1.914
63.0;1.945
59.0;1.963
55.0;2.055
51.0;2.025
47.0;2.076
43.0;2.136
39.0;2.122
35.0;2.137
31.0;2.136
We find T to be 0.93 deg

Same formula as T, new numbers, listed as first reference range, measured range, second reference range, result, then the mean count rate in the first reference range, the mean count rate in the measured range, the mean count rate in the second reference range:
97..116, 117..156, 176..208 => 2.6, 2.26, 1.97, 1.81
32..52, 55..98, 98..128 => 3.5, 2.1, 1.96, 2.17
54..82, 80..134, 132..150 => -3.5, 1.94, 2.09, 1.97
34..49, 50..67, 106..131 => 1.0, 2.12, 1.99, 2.11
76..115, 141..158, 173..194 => -0.1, 2.1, 1.94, 1.82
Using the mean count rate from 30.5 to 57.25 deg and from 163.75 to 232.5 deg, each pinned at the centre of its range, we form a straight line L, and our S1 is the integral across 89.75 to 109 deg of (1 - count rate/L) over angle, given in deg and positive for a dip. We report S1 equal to -1.9 deg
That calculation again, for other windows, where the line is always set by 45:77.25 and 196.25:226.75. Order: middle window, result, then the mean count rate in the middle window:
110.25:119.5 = -1.30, 2.18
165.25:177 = 0.00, 1.84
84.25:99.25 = -0.70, 2.03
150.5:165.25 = -0.26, 1.89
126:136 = -0.34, 1.96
